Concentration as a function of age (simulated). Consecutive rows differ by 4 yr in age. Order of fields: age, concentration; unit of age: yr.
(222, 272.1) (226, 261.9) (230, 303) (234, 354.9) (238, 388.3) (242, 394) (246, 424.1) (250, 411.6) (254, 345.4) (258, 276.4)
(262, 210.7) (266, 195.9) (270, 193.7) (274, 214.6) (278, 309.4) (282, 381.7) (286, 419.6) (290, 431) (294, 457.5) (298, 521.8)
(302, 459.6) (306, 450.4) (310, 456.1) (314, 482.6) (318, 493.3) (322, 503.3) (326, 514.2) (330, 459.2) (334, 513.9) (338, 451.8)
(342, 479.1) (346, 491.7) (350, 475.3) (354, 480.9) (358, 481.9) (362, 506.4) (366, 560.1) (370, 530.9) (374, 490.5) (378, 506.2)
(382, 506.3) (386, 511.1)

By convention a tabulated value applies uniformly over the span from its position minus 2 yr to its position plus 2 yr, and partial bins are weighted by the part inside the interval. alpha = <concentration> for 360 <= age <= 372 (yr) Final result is 532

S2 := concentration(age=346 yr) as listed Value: 491.7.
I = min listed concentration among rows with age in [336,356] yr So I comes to 451.8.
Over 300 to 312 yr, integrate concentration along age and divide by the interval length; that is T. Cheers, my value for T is 455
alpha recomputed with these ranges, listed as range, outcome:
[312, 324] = 493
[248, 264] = 311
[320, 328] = 509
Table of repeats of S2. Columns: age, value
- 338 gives 451.8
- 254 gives 345.4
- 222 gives 272.1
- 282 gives 381.7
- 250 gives 411.6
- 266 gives 195.9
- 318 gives 493.3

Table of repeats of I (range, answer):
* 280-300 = 381.7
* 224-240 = 261.9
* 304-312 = 450.4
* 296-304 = 459.6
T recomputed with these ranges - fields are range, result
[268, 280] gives 239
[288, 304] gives 467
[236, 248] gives 402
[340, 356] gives 482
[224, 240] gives 327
